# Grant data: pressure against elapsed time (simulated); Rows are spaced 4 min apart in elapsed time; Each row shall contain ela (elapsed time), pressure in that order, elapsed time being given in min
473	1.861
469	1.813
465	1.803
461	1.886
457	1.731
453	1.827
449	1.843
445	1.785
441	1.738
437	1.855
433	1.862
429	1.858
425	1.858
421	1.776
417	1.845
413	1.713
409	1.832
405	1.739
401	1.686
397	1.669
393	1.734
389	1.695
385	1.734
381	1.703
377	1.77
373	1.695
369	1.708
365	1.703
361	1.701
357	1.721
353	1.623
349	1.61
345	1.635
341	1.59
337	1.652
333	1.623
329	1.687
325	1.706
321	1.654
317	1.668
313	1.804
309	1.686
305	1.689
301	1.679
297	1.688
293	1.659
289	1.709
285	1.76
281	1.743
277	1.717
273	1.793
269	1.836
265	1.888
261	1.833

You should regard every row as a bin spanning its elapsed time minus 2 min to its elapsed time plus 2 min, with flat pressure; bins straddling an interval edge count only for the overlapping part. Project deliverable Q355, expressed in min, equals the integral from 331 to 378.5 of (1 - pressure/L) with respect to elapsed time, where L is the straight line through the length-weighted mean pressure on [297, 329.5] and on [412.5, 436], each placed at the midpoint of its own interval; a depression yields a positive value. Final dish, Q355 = 2.1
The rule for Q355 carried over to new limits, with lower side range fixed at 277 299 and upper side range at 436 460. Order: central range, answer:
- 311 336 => 0.6 min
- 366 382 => 0.4 min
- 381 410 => 0.8 min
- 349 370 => 0.8 min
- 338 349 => 0.8 min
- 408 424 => -0.1 min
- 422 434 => -0.4 min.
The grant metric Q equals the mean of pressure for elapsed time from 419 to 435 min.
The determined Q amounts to 1.84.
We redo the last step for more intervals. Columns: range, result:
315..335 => 1.67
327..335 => 1.66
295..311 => 1.69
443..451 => 1.81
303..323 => 1.7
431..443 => 1.82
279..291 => 1.74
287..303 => 1.68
